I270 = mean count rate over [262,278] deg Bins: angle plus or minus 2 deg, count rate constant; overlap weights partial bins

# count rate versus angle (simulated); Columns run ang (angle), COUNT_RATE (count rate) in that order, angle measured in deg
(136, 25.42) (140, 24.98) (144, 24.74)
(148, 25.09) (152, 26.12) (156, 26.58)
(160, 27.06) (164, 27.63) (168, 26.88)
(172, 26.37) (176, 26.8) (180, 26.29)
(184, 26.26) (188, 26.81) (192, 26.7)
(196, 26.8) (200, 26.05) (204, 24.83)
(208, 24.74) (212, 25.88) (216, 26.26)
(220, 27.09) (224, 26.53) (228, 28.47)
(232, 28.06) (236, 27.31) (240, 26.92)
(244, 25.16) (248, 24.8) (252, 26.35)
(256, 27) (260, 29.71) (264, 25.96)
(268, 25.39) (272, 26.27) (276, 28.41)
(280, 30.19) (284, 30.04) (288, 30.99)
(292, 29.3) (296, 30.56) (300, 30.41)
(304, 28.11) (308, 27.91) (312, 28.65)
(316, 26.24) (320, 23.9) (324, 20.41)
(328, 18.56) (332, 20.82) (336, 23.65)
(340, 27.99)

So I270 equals 26.5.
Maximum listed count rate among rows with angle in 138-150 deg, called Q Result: 25.09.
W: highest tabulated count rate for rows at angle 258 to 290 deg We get 30.99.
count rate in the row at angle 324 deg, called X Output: 20.41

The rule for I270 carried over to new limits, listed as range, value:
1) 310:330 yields 23.6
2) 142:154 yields 25.3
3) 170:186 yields 26.4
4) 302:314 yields 28.2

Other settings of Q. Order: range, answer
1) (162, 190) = 27.63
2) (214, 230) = 28.47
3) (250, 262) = 29.71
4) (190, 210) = 26.8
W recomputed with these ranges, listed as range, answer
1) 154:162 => 27.06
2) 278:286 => 30.19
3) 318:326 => 23.9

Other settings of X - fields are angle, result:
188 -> 26.81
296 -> 30.56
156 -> 26.58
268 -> 25.39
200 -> 26.05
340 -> 27.99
